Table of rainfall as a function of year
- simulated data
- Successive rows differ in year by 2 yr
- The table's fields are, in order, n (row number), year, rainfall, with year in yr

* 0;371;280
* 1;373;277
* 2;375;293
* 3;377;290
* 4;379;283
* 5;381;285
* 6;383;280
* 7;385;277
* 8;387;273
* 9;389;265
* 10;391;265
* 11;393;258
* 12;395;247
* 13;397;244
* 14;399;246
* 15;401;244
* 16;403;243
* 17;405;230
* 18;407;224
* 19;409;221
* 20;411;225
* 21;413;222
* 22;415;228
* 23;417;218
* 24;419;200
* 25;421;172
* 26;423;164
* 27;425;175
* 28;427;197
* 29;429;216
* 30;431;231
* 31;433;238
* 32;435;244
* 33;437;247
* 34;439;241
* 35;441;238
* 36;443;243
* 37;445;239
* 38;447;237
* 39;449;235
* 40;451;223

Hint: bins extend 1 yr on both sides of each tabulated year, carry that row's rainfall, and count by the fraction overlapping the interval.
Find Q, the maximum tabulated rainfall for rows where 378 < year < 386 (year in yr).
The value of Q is 285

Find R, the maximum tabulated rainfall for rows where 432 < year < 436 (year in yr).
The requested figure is 244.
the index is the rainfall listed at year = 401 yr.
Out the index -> 244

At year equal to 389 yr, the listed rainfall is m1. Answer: 265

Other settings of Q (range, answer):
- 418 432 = 231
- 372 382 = 293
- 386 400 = 273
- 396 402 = 246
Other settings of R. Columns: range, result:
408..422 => 228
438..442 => 241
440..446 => 243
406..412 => 225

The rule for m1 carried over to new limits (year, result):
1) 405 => 230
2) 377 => 290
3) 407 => 224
